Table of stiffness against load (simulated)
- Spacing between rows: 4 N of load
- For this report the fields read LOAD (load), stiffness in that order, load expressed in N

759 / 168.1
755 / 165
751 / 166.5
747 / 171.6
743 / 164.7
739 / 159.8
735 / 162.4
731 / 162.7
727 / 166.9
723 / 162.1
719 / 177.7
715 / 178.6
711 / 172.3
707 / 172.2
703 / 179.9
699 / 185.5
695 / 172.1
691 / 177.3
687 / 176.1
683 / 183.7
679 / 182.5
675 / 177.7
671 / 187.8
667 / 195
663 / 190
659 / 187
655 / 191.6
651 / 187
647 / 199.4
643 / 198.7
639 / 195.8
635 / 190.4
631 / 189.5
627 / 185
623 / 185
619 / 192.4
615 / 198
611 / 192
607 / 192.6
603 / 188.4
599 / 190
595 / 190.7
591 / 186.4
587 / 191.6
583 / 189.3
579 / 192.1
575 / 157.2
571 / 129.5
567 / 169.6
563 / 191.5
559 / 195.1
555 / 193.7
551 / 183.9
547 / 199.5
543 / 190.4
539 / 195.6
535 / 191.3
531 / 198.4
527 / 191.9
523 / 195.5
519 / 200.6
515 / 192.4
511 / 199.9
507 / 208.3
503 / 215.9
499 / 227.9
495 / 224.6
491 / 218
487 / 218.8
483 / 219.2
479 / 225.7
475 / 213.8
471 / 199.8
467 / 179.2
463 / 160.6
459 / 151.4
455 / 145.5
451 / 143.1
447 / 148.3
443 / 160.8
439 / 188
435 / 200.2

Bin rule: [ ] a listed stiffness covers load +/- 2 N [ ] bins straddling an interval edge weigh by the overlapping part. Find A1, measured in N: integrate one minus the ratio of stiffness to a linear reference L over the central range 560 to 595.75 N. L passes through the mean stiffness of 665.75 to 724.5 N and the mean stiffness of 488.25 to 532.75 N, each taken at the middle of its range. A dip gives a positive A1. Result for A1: 3.4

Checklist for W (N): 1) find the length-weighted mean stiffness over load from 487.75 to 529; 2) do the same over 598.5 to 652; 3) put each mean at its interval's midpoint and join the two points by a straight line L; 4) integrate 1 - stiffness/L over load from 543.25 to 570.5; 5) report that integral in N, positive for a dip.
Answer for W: 2.1 N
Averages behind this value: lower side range 208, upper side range 192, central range 186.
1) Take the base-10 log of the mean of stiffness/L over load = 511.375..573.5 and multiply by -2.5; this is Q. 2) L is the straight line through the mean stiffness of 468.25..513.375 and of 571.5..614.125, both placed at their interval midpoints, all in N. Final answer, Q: 0.067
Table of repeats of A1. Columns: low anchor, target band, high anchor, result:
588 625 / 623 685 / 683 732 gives -2.1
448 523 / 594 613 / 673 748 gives -0.7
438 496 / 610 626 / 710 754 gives -1.5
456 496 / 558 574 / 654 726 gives 1.9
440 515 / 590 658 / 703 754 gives -5.0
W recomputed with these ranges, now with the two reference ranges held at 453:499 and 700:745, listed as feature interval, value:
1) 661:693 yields -1.7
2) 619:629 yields -0.3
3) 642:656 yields -1.3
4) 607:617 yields -0.7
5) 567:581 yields 1.9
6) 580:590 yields -0.3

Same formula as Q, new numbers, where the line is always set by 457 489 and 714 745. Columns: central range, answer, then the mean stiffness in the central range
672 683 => -0.06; 181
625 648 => -0.09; 193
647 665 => -0.09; 190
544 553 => -0.02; 192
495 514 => -0.11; 213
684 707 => -0.05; 178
